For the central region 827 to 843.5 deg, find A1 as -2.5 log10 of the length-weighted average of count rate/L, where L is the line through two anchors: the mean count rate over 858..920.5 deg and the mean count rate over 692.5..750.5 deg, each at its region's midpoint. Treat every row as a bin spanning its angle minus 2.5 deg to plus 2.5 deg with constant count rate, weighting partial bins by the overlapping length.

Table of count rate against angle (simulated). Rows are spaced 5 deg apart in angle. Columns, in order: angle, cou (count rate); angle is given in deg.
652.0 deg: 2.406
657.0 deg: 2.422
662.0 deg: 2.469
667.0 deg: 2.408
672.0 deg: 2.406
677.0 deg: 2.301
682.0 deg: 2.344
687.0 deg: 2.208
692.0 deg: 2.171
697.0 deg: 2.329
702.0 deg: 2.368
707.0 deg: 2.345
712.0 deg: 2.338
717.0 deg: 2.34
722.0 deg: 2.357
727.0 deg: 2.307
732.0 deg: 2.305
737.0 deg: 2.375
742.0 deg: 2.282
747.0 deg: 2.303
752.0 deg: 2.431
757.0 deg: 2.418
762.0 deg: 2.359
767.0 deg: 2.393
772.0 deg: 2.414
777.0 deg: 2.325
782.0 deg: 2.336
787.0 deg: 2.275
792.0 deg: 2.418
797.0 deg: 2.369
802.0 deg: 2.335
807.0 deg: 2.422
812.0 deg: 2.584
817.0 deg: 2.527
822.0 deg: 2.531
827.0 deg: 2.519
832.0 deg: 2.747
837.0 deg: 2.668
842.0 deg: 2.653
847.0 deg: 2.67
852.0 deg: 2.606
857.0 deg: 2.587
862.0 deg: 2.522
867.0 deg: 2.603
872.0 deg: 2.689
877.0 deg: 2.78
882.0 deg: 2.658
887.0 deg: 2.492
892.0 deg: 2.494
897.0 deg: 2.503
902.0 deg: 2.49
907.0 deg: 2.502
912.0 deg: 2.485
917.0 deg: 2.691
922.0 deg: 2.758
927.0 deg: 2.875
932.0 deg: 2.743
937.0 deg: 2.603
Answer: -0.07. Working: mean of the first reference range 2.33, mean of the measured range 2.67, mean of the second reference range 2.58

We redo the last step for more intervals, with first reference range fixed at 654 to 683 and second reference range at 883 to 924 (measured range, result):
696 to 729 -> 0.04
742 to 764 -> 0.04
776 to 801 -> 0.06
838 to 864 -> -0.04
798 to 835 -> -0.01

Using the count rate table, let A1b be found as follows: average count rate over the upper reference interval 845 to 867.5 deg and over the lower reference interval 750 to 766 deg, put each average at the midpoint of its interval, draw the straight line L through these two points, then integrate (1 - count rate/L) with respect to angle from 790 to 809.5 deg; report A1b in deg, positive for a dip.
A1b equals 0.8 deg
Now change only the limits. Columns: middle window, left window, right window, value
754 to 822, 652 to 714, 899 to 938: 2.06 deg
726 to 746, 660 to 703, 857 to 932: 0.72 deg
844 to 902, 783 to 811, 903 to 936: -0.98 deg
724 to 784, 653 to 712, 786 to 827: 1.18 deg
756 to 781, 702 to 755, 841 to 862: 0.54 deg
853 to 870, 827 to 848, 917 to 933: 0.76 deg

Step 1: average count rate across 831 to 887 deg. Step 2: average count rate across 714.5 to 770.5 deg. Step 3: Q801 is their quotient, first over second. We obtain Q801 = 1.1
